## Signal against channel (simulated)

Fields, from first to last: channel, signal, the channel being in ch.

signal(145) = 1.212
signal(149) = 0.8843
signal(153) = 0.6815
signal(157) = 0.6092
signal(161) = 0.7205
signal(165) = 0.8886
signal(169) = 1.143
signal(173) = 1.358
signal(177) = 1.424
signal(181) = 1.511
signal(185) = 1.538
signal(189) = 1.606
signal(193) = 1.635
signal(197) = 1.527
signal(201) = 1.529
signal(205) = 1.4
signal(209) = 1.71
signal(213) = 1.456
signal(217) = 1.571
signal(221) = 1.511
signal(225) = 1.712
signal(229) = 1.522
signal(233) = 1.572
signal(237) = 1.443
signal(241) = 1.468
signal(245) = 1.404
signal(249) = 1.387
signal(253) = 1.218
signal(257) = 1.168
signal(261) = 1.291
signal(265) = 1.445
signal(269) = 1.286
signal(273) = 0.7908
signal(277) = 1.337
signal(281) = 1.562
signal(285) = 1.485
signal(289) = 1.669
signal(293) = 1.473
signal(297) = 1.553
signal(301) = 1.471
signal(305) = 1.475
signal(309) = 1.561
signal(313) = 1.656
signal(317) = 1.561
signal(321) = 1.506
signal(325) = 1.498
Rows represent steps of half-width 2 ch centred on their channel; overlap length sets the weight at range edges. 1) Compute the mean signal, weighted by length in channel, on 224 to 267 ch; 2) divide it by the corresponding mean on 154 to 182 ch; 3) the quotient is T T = 1.3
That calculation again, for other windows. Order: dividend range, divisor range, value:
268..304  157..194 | 1.11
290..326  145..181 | 1.52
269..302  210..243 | 0.92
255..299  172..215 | 0.90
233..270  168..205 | 0.92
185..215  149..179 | 1.60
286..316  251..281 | 1.25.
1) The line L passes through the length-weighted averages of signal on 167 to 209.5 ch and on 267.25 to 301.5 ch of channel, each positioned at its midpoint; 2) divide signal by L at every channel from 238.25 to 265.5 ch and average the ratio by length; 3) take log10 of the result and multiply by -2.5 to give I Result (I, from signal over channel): 0.07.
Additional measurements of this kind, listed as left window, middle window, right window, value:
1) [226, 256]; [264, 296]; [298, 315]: 0.09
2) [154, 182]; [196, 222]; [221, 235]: -0.08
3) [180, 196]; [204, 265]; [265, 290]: 0.00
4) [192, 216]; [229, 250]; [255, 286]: -0.04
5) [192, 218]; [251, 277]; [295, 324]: 0.26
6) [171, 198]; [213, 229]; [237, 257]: -0.11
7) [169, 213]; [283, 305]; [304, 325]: 0.01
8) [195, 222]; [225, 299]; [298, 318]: 0.10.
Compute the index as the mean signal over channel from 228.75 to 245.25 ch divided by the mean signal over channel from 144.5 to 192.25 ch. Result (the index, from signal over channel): 1.30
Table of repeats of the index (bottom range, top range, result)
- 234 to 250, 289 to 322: 1.07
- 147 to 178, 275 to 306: 1.59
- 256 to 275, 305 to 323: 1.30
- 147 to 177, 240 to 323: 1.52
